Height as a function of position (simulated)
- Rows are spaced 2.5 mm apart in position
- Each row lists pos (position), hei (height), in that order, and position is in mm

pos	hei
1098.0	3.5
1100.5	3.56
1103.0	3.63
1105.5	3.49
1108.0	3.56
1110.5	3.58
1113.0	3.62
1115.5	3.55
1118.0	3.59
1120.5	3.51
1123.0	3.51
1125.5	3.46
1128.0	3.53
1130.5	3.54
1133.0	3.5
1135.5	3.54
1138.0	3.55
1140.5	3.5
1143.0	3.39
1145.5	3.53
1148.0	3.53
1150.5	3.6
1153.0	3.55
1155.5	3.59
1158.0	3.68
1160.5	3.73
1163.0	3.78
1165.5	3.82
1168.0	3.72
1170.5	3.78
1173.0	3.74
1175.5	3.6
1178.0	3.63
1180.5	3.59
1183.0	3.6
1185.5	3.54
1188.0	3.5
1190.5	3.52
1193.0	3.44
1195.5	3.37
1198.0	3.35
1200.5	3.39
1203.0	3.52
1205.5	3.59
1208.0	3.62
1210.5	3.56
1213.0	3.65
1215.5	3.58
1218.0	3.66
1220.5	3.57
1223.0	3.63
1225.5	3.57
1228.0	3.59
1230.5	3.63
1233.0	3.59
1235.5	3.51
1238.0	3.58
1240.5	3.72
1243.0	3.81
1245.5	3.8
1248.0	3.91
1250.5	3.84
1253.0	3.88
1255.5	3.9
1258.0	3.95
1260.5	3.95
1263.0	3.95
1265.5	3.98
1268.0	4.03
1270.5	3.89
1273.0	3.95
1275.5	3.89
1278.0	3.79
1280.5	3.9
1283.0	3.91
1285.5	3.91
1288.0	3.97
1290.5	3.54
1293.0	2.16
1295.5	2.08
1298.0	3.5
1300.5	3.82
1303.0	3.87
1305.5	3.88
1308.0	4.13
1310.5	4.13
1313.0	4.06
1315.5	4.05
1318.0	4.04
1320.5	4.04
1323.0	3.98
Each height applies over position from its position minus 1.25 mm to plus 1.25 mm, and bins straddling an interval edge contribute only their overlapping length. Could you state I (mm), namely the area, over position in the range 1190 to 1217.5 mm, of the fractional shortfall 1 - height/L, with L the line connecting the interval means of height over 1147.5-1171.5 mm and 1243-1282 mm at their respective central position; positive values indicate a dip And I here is 1.93 mm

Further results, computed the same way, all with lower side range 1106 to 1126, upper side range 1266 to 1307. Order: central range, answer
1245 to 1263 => -1.4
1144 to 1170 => -0.6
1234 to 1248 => -0.3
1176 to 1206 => 0.7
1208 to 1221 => 0.0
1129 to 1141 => 0.1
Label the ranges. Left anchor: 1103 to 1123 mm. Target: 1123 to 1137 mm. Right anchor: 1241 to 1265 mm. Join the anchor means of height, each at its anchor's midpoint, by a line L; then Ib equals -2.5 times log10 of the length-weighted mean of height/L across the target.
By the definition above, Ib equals 0.03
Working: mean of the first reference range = 3.56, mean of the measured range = 3.51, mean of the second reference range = 3.89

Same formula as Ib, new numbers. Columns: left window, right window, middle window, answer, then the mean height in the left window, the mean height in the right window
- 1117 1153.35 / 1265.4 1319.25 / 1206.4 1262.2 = -0.01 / 3.52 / 3.74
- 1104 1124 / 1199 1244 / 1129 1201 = 0.00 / 3.55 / 3.6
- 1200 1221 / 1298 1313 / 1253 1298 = 0.04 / 3.58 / 3.93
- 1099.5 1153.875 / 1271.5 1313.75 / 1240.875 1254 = -0.06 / 3.54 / 3.67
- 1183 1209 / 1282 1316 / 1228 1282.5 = -0.07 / 3.49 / 3.63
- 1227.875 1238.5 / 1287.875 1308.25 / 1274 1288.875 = -0.14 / 3.58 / 3.38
